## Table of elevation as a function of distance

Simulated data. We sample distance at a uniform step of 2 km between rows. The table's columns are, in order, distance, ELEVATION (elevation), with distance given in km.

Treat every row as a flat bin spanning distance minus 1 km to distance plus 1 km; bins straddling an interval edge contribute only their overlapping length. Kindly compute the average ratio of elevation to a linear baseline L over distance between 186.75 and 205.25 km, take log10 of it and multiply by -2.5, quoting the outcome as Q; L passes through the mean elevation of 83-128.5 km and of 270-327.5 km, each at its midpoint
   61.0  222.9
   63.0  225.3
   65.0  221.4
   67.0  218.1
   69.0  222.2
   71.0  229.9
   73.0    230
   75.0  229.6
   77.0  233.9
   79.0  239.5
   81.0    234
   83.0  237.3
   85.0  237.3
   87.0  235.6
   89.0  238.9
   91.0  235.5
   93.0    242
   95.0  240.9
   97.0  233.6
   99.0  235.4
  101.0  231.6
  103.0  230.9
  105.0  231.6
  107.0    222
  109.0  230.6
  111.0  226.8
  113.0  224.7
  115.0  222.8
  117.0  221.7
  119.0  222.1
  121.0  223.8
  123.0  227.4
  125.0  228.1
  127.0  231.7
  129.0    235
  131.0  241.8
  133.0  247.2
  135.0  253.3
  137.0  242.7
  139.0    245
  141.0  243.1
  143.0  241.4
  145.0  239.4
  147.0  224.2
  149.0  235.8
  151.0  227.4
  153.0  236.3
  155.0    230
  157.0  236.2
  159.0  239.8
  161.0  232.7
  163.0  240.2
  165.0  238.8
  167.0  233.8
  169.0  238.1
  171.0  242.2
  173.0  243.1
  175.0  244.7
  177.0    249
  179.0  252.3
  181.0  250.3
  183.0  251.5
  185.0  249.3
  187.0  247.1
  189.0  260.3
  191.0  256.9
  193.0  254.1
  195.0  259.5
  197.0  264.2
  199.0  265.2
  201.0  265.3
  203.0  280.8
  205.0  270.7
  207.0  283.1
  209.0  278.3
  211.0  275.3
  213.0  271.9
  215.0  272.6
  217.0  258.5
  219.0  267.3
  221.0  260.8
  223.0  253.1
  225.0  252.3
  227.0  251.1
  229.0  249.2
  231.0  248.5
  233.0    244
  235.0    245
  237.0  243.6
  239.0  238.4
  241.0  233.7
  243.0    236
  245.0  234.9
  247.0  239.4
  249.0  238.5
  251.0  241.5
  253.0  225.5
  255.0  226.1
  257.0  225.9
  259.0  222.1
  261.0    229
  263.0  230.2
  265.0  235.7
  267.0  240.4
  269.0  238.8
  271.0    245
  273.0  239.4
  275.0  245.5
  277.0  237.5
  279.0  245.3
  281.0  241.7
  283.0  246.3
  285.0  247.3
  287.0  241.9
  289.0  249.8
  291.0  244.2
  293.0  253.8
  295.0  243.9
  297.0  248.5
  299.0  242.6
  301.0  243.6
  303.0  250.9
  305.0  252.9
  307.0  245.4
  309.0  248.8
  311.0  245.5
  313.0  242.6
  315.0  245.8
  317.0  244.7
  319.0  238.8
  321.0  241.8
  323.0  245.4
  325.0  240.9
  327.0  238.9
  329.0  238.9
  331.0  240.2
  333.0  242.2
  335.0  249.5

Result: -0.11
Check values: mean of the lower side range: 231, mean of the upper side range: 245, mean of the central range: 263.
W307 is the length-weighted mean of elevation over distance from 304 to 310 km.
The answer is 249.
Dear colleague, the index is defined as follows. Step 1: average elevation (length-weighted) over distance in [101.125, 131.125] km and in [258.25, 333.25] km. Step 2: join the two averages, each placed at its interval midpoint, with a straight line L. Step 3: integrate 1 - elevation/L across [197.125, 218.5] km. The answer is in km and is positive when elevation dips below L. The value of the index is -3.3 km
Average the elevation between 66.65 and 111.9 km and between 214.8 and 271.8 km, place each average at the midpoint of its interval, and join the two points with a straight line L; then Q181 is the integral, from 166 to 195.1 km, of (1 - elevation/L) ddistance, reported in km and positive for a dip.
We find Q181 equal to -1.26 km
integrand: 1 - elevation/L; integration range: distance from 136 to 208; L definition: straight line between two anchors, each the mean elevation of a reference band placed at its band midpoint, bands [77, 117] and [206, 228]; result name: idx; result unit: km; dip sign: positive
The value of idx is 1.7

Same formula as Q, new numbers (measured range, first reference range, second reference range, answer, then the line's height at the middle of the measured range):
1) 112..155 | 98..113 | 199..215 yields 0.036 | 242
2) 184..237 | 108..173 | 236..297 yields -0.103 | 237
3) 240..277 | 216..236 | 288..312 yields 0.070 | 251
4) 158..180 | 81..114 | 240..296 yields -0.026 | 236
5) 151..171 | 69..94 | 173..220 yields 0.077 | 253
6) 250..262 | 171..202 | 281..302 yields 0.092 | 249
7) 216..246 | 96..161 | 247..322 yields -0.041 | 238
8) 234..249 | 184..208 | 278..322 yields 0.074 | 255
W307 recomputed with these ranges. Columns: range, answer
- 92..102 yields 237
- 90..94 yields 239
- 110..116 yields 225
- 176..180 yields 251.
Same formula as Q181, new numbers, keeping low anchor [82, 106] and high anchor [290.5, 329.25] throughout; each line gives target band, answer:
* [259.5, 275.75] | 0.4 km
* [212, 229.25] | -1.3 km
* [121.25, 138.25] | 0.0 km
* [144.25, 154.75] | 0.3 km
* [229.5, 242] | 0.0 km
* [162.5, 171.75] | 0.0 km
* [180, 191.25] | -0.6 km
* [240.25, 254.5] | 0.4 km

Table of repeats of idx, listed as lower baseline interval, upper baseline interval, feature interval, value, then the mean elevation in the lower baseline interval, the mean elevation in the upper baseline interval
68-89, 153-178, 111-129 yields 0.77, 233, 239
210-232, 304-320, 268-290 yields 0.64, 260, 246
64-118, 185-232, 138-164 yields 1.14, 231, 263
